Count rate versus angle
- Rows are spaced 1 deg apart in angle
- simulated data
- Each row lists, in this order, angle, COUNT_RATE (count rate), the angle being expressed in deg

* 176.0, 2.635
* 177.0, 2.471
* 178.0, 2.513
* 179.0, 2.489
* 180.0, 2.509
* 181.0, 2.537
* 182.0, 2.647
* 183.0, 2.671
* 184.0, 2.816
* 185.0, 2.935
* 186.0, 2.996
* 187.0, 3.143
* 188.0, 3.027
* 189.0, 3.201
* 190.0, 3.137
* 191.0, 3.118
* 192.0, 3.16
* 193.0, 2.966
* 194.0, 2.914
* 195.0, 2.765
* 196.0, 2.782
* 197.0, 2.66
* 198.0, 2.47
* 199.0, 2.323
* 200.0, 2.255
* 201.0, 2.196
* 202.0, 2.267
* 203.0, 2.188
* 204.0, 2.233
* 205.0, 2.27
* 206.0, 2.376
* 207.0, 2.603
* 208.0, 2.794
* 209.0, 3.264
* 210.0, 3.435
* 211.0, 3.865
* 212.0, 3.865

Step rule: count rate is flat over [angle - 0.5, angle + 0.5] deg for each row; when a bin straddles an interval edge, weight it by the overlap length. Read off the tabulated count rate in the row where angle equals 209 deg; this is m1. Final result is 3.264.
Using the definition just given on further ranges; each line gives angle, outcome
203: 2.188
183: 2.671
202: 2.267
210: 3.435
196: 2.782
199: 2.323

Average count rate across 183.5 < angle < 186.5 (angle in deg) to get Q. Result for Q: 2.92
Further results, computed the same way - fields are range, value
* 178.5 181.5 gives 2.51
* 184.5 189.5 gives 3.06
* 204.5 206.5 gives 2.32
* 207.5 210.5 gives 3.16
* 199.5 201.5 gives 2.23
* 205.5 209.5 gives 2.76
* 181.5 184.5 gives 2.71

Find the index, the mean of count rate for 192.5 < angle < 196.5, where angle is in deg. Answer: 2.86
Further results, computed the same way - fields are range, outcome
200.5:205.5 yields 2.23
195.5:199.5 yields 2.56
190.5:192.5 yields 3.14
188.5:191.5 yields 3.15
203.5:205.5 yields 2.25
